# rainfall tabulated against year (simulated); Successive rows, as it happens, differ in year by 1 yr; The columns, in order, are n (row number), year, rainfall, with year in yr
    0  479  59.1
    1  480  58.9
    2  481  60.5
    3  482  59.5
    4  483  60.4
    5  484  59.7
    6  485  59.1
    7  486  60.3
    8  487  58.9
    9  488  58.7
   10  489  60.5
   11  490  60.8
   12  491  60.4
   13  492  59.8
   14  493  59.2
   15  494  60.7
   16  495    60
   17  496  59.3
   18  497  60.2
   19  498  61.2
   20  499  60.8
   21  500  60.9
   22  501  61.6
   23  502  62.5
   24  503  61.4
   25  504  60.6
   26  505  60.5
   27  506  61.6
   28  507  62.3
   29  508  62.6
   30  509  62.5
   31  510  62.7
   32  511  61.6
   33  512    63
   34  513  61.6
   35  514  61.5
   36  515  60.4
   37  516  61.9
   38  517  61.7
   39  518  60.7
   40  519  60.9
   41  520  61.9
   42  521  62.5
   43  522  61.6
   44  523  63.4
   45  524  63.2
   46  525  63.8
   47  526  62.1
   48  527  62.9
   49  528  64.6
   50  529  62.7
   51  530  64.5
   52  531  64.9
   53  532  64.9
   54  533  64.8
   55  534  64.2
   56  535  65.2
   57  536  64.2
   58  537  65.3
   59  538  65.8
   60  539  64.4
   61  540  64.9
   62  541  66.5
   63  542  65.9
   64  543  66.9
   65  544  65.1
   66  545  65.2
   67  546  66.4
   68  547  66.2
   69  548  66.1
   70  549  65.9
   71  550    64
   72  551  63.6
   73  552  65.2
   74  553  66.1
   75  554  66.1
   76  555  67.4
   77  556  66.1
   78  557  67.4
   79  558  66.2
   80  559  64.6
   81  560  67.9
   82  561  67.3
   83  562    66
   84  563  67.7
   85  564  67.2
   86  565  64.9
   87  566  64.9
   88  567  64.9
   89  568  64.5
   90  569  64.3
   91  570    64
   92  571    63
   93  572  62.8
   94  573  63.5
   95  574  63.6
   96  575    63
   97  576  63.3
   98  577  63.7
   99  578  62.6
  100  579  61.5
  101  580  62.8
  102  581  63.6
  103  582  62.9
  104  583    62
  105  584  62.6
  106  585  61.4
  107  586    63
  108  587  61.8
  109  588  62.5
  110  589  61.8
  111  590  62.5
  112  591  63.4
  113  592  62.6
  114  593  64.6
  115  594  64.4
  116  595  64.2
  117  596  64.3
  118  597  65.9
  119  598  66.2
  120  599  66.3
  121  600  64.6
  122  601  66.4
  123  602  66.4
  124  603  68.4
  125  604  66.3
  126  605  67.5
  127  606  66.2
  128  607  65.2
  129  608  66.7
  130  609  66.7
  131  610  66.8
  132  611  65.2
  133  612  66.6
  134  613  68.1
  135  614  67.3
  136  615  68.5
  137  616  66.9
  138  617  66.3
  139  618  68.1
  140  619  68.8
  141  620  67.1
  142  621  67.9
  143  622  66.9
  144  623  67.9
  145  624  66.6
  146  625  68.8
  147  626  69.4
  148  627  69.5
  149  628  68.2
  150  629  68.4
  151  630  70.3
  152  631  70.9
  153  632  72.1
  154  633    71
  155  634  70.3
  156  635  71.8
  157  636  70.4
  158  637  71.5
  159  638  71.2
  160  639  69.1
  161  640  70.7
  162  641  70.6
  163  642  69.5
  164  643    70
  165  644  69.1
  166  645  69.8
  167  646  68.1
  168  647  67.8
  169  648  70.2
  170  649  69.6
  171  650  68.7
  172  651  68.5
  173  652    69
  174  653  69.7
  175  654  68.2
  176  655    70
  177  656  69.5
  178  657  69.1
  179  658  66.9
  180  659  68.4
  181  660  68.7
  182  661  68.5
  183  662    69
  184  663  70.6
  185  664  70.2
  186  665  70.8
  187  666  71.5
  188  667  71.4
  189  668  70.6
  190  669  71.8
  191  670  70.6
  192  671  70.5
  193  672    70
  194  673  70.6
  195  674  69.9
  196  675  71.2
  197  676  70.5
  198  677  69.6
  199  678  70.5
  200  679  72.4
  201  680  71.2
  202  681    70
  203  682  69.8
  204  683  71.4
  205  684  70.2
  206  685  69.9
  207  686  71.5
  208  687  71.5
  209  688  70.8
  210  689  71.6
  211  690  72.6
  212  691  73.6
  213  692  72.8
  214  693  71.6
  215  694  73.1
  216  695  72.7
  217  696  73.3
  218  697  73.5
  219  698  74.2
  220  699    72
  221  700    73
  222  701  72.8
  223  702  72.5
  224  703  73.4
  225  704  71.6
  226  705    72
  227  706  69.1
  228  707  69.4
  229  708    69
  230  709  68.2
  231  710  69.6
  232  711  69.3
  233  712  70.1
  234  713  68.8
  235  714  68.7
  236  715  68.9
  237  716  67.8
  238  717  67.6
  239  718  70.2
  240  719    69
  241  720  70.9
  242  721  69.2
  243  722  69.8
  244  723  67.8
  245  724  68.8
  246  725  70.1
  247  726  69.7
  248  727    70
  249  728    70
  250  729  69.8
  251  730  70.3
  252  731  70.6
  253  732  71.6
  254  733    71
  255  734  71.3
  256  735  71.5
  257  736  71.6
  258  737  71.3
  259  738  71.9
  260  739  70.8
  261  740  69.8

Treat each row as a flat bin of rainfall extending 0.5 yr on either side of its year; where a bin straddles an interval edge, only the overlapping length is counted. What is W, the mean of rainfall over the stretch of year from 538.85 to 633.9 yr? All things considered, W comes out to 65.7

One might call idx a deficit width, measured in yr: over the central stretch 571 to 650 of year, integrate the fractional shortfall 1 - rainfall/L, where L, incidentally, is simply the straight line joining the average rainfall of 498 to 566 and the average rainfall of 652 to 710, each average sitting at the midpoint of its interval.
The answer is 1.2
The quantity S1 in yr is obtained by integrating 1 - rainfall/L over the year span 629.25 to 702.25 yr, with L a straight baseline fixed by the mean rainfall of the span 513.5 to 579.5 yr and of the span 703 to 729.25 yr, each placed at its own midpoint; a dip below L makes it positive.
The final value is -2.8 yr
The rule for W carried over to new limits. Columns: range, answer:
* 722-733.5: 70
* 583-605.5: 64.4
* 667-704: 71.6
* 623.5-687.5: 70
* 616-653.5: 69.3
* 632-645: 70.5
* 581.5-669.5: 67.7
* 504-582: 64.1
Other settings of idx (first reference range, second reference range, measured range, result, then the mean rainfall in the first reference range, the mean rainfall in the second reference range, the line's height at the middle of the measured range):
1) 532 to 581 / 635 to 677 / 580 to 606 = 1.00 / 65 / 69.8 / 66.8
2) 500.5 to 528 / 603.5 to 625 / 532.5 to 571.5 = -0.99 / 62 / 67.1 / 63.9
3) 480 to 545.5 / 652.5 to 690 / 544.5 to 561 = -0.44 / 62.2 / 70.3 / 64.2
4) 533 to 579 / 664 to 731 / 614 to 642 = -0.50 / 65.2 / 70.7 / 68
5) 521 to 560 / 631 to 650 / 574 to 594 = 1.32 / 65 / 70.1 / 67.2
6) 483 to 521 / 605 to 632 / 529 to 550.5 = -0.71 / 60.9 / 67.7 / 63.1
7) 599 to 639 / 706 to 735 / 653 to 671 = -0.27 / 68.1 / 69.6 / 68.7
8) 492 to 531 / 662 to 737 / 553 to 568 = -0.50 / 61.8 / 70.7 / 64.1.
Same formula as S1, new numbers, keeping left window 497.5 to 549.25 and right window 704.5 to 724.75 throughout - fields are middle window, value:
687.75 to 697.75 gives -0.6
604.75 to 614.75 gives -0.1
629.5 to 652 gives -1.0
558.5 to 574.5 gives -0.1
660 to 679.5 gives -0.8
